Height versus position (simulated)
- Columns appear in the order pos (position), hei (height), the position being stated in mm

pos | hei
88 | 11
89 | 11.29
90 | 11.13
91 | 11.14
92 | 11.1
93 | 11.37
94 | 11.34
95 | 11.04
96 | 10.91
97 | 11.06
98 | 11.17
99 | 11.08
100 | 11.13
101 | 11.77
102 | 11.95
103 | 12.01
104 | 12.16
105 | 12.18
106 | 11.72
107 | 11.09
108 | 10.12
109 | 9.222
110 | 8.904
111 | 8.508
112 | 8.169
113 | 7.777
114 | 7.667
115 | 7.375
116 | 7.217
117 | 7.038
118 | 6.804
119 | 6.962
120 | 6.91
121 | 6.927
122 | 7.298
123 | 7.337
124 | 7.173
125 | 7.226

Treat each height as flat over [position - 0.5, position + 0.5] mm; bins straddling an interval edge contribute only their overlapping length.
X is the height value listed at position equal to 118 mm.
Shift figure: 6.804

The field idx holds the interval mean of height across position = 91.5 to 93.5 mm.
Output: 11.2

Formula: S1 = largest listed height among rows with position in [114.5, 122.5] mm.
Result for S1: 7.375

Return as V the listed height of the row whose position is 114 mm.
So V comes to 7.667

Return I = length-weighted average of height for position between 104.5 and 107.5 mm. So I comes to 11.7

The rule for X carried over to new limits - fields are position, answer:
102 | 11.95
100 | 11.13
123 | 7.337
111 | 8.508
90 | 11.13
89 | 11.29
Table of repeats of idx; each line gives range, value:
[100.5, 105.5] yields 12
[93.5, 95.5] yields 11.2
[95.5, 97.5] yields 11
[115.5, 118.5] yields 7.02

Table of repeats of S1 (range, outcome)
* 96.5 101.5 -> 11.77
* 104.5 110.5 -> 12.18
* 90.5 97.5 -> 11.37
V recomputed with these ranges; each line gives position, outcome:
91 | 11.14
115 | 7.375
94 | 11.34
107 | 11.09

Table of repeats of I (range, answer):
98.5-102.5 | 11.5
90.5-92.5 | 11.1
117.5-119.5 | 6.88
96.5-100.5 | 11.1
